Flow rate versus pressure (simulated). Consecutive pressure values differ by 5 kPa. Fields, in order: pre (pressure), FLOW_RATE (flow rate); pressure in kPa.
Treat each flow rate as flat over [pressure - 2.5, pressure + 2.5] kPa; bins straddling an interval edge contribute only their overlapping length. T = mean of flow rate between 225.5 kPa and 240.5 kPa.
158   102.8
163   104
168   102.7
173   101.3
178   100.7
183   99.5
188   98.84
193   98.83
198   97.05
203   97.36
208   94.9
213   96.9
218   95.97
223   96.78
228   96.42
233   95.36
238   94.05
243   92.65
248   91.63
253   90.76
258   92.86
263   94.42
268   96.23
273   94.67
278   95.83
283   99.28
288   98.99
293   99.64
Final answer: 95.3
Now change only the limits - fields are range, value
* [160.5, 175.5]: 103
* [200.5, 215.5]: 96.4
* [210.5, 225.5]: 96.5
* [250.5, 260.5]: 91.8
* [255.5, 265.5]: 93.6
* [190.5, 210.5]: 97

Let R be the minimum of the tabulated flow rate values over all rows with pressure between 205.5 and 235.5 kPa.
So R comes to 94.9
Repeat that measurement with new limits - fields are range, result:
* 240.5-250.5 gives 91.63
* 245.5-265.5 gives 90.76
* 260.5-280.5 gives 94.42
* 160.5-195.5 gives 98.83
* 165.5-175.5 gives 101.3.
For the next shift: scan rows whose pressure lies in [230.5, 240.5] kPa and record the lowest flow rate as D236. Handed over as 94.05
